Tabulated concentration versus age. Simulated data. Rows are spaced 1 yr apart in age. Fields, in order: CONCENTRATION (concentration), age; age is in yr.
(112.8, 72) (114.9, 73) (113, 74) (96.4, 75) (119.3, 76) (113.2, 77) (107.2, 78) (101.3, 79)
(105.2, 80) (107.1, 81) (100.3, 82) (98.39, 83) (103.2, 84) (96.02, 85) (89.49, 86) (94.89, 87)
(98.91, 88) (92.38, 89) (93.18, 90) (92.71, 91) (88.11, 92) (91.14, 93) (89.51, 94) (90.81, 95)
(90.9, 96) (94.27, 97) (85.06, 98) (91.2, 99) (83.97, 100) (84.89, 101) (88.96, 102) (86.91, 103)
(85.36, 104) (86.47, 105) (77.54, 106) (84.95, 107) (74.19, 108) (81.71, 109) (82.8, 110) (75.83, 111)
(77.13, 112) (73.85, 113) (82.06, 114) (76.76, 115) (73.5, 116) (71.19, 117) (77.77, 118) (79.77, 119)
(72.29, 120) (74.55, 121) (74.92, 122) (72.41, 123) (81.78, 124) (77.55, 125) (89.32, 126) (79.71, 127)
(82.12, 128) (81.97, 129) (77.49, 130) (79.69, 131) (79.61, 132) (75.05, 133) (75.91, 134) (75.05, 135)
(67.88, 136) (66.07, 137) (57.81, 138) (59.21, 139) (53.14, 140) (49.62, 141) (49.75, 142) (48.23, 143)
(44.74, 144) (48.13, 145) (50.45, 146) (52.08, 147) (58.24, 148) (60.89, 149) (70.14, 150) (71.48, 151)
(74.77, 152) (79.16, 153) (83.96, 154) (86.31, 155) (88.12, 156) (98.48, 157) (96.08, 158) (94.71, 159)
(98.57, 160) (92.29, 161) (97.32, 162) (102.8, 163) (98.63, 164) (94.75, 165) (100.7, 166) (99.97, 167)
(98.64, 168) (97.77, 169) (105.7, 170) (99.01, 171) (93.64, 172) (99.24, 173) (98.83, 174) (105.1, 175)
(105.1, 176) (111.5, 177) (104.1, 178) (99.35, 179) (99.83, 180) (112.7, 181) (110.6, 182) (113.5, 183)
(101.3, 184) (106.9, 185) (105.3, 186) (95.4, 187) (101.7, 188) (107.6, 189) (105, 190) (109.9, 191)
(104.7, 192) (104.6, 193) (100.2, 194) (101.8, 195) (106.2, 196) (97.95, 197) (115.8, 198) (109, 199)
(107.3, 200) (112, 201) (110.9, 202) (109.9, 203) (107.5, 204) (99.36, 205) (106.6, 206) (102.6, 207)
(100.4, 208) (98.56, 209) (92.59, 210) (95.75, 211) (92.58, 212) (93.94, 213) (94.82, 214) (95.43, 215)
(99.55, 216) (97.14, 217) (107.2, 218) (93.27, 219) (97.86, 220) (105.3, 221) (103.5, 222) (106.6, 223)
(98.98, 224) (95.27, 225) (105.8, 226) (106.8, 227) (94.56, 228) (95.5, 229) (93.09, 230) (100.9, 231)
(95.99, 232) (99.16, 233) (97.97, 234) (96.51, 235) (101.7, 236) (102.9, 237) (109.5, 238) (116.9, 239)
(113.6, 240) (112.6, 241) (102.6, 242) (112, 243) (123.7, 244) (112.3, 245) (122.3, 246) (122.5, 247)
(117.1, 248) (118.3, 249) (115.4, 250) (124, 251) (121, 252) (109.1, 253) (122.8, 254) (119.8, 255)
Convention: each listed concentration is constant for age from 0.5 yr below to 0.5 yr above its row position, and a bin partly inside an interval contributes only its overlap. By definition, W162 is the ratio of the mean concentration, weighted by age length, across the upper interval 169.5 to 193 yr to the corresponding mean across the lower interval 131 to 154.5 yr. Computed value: 1.64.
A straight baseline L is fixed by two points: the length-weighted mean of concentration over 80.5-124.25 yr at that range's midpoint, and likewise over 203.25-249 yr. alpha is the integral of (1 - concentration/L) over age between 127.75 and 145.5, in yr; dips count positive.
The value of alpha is 5.02 yr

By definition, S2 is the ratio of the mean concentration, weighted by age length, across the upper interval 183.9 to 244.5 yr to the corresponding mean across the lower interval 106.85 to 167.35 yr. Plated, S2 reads 1.35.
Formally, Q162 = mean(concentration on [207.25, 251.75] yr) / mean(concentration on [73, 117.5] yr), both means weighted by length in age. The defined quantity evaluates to 1.1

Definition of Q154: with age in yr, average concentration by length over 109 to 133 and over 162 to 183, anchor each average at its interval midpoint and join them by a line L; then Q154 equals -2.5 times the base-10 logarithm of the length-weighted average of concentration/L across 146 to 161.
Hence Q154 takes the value 0.18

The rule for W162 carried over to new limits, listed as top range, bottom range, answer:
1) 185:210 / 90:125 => 1.27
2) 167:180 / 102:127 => 1.28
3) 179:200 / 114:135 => 1.36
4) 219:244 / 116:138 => 1.35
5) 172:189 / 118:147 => 1.52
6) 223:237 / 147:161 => 1.22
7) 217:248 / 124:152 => 1.58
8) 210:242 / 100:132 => 1.26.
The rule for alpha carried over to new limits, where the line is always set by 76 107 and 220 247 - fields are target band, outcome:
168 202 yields -1.1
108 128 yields 3.8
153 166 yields 0.7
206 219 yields 0.7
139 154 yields 6.0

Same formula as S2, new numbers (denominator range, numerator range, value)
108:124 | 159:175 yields 1.29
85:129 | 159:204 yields 1.24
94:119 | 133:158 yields 0.80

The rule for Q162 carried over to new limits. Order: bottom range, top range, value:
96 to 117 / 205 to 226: 1.20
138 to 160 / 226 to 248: 1.57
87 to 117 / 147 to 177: 1.07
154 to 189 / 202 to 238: 1.00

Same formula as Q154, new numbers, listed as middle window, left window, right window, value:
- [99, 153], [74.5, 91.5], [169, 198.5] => 0.37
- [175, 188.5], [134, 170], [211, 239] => -0.22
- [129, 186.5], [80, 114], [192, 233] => 0.13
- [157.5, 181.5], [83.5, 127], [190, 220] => -0.05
